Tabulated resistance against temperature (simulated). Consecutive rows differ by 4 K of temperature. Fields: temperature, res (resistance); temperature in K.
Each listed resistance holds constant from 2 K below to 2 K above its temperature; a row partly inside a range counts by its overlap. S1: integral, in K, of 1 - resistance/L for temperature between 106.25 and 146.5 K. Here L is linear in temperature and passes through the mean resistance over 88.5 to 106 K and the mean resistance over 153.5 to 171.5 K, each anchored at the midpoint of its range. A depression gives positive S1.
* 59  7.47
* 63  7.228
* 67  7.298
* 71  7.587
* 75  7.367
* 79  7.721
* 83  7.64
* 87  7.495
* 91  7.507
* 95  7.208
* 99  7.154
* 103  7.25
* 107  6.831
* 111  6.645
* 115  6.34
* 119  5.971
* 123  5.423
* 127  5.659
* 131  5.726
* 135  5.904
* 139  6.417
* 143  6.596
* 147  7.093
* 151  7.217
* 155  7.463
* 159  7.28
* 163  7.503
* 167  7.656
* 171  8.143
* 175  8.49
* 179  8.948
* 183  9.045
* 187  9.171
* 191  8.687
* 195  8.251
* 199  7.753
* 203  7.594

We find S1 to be 6.7 K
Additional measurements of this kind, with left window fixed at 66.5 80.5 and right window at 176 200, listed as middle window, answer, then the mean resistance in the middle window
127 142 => 3.92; 6.01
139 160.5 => 3.18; 7.06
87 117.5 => 3.08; 7.01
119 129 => 2.98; 5.63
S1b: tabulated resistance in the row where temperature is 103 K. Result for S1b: 7.25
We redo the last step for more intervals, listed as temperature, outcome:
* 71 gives 7.587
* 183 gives 9.045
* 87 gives 7.495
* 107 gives 6.831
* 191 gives 8.687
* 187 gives 9.171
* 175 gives 8.49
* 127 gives 5.659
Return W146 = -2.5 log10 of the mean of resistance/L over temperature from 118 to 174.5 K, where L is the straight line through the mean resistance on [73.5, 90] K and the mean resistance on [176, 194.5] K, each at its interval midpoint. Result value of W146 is 0.23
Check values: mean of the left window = 7.56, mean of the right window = 8.88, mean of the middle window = 6.78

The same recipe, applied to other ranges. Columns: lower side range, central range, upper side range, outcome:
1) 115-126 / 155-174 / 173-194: 0.04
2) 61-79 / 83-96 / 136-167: -0.02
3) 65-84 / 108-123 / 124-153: 0.09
